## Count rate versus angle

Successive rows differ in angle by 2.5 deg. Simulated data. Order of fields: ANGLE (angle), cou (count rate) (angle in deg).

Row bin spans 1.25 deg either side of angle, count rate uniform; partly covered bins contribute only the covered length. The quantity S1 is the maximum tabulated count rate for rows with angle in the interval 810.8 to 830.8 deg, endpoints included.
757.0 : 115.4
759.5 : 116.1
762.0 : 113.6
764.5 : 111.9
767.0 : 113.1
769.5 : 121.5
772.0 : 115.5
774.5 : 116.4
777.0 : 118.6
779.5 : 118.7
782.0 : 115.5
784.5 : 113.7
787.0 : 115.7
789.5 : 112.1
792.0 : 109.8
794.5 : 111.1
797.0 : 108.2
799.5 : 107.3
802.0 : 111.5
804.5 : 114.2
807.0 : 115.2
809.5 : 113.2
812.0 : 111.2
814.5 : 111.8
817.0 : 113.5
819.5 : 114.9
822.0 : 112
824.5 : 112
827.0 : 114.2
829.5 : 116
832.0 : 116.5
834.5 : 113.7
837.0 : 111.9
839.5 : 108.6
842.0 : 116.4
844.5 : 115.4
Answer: 116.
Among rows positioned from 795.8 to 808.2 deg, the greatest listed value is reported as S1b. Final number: 115.2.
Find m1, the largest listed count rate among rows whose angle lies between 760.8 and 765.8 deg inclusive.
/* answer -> 113.6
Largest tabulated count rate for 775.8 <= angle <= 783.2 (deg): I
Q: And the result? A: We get 118.7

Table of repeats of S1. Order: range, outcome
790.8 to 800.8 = 111.1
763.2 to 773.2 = 121.5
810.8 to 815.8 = 111.8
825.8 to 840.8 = 116.5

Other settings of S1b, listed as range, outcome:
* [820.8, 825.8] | 112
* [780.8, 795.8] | 115.7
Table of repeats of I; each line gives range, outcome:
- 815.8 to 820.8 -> 114.9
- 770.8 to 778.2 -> 118.6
